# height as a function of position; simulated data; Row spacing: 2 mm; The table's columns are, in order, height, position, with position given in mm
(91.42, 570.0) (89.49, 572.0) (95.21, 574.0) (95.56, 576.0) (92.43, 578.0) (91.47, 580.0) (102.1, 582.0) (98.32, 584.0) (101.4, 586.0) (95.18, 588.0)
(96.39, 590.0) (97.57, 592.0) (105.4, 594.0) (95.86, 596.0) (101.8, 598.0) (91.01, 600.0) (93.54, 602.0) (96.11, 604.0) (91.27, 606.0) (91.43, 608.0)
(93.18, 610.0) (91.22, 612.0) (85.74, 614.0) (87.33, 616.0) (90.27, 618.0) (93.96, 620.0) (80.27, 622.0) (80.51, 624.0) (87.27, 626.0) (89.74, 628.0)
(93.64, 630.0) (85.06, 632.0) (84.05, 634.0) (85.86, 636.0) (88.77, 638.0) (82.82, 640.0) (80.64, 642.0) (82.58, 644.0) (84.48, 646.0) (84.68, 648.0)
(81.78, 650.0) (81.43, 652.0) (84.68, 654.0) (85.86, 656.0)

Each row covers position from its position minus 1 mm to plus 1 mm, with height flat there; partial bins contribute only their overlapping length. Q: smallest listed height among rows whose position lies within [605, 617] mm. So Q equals 85.74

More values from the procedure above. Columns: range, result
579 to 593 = 91.47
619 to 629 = 80.27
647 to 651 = 81.78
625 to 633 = 85.06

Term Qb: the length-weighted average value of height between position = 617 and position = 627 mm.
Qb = 86.5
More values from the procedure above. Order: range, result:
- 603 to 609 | 92.9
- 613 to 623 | 87.5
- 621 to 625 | 80.4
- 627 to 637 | 87.7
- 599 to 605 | 93.6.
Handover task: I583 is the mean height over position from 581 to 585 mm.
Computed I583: 100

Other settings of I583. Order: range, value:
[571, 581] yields 92.8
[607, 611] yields 92.3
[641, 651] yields 82.8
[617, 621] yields 92.1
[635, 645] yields 84.1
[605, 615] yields 90.6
